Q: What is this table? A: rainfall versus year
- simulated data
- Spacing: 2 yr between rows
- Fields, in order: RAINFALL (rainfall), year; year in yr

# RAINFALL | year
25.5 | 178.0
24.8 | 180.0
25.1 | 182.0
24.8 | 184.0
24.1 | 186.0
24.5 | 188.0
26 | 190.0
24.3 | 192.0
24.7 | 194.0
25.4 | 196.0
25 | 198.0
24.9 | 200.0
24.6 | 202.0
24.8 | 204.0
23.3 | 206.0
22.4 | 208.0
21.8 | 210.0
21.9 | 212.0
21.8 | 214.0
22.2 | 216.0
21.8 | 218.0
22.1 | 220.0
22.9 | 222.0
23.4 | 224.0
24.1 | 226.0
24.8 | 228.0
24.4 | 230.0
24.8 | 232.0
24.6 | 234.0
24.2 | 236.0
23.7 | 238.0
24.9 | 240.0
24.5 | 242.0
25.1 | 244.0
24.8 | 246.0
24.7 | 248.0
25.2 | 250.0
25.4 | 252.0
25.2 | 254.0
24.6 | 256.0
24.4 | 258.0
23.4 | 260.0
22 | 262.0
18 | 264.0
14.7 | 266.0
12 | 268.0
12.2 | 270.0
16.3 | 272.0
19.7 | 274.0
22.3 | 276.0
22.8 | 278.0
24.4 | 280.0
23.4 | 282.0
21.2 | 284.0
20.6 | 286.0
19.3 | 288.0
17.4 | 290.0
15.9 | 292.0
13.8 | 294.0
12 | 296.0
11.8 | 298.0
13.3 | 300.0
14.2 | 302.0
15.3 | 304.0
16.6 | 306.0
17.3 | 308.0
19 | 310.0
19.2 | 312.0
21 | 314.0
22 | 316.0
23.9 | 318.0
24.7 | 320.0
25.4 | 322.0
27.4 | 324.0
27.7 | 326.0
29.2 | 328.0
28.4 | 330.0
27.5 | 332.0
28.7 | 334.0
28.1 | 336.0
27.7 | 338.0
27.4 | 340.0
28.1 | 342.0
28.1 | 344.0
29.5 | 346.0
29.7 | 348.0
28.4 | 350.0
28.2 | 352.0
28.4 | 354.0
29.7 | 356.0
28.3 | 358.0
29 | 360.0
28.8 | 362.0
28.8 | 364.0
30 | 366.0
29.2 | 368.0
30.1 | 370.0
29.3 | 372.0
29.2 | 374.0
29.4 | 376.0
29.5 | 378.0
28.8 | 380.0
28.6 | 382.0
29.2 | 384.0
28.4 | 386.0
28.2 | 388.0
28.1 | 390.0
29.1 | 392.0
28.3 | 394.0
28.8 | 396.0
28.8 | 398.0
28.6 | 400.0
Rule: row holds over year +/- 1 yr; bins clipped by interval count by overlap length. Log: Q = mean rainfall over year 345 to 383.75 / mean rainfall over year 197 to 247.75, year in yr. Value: 1.23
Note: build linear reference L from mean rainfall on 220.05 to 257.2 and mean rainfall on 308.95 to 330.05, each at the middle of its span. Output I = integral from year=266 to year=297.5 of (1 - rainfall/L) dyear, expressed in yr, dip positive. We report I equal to 8.2 yr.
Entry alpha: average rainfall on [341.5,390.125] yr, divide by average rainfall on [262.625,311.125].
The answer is 1.7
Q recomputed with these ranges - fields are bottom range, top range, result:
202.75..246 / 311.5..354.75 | 1.14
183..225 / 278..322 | 0.79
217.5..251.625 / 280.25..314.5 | 0.71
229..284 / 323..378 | 1.29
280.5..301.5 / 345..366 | 1.70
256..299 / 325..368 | 1.54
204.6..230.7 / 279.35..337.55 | 0.92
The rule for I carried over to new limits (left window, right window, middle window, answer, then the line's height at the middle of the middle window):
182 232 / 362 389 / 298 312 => 5.7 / 26.9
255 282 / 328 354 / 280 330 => 8.9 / 24.2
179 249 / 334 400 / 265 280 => 4.8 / 25.9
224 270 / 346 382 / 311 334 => 1.4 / 26.9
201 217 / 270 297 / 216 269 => -4.9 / 21.1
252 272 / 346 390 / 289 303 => 5.3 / 22.7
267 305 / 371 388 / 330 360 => -4.6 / 24.7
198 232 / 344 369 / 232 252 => -0.2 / 24.4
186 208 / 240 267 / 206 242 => 1.0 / 24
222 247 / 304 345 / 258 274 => 4.5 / 24.5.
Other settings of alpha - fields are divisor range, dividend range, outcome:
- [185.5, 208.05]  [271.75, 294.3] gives 0.82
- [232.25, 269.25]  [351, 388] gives 1.27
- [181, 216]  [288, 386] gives 1.03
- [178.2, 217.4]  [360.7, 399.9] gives 1.21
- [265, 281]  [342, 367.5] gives 1.60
